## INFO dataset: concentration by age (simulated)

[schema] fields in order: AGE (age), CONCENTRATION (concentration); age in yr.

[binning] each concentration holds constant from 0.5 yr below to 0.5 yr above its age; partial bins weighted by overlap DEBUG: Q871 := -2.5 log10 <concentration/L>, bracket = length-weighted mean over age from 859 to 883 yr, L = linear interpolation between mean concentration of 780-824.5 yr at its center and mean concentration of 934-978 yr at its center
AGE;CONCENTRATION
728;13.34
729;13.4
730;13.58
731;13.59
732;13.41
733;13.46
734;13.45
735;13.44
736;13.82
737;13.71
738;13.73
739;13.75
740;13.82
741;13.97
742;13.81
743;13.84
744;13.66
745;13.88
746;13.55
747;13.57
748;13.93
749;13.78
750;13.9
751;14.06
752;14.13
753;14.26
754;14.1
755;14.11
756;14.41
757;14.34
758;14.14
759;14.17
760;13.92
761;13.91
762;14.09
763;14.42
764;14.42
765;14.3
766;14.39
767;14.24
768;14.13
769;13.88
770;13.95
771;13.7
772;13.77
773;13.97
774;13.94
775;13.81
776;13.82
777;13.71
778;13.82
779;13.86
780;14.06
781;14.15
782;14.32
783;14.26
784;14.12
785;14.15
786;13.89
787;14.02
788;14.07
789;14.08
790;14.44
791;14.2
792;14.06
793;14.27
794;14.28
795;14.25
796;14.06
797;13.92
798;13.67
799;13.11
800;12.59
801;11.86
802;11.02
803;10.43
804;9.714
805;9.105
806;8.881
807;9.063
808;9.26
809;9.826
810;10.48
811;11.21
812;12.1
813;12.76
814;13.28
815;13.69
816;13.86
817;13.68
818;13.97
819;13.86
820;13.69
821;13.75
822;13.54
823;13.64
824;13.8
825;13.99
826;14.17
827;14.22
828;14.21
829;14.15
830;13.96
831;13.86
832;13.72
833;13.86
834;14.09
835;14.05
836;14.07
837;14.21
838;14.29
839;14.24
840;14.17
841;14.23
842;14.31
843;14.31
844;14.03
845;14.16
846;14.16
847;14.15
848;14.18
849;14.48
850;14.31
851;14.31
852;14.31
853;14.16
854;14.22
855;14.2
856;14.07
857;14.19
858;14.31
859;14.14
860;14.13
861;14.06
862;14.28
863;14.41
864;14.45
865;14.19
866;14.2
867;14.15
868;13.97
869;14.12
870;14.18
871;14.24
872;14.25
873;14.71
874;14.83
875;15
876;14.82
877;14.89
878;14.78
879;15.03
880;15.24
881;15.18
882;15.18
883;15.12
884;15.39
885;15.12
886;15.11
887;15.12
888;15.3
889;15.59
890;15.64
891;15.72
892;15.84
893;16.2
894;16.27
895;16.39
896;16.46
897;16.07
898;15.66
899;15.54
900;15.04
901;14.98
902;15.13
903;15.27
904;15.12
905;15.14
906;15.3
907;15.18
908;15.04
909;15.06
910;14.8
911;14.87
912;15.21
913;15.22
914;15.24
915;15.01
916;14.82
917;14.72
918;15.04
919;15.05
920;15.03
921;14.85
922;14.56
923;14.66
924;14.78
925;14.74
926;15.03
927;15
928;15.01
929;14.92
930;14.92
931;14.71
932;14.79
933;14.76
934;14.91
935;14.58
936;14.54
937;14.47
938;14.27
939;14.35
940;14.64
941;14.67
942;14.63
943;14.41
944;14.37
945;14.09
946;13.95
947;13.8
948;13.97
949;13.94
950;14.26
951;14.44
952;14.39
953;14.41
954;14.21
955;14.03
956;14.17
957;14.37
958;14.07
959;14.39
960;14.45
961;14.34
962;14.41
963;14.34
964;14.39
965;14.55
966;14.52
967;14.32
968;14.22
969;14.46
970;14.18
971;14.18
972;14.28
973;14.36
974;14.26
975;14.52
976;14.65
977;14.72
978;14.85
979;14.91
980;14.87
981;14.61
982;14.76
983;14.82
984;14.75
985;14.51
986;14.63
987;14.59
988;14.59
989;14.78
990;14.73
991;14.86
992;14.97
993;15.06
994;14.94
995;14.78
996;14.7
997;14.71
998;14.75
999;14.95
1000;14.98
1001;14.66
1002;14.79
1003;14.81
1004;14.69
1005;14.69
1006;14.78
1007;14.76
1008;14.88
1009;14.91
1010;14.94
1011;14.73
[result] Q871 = -0.08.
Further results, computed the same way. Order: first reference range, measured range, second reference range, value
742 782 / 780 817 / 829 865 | 0.11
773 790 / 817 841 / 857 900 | 0.04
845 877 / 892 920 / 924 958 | -0.07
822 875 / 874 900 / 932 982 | -0.09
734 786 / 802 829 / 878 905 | 0.19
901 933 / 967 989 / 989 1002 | 0.02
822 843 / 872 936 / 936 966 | -0.07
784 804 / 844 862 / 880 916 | 0.02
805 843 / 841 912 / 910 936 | -0.06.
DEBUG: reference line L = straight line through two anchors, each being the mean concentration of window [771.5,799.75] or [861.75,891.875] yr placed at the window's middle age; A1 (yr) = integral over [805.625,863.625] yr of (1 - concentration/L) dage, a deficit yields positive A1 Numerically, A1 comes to 3.5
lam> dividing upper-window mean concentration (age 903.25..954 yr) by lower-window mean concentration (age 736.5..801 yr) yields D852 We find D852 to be 1.1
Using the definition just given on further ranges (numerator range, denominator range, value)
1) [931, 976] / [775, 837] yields 1.09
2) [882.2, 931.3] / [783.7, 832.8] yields 1.17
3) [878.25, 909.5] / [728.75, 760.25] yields 1.11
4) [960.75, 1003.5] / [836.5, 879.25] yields 1.02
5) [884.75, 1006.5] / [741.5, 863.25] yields 1.08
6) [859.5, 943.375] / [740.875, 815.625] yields 1.12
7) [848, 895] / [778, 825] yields 1.14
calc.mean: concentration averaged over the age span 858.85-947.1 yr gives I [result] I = 14.9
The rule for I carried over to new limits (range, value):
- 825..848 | 14.1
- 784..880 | 13.6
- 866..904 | 15.2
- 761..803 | 13.8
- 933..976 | 14.3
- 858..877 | 14.4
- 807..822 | 12.4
